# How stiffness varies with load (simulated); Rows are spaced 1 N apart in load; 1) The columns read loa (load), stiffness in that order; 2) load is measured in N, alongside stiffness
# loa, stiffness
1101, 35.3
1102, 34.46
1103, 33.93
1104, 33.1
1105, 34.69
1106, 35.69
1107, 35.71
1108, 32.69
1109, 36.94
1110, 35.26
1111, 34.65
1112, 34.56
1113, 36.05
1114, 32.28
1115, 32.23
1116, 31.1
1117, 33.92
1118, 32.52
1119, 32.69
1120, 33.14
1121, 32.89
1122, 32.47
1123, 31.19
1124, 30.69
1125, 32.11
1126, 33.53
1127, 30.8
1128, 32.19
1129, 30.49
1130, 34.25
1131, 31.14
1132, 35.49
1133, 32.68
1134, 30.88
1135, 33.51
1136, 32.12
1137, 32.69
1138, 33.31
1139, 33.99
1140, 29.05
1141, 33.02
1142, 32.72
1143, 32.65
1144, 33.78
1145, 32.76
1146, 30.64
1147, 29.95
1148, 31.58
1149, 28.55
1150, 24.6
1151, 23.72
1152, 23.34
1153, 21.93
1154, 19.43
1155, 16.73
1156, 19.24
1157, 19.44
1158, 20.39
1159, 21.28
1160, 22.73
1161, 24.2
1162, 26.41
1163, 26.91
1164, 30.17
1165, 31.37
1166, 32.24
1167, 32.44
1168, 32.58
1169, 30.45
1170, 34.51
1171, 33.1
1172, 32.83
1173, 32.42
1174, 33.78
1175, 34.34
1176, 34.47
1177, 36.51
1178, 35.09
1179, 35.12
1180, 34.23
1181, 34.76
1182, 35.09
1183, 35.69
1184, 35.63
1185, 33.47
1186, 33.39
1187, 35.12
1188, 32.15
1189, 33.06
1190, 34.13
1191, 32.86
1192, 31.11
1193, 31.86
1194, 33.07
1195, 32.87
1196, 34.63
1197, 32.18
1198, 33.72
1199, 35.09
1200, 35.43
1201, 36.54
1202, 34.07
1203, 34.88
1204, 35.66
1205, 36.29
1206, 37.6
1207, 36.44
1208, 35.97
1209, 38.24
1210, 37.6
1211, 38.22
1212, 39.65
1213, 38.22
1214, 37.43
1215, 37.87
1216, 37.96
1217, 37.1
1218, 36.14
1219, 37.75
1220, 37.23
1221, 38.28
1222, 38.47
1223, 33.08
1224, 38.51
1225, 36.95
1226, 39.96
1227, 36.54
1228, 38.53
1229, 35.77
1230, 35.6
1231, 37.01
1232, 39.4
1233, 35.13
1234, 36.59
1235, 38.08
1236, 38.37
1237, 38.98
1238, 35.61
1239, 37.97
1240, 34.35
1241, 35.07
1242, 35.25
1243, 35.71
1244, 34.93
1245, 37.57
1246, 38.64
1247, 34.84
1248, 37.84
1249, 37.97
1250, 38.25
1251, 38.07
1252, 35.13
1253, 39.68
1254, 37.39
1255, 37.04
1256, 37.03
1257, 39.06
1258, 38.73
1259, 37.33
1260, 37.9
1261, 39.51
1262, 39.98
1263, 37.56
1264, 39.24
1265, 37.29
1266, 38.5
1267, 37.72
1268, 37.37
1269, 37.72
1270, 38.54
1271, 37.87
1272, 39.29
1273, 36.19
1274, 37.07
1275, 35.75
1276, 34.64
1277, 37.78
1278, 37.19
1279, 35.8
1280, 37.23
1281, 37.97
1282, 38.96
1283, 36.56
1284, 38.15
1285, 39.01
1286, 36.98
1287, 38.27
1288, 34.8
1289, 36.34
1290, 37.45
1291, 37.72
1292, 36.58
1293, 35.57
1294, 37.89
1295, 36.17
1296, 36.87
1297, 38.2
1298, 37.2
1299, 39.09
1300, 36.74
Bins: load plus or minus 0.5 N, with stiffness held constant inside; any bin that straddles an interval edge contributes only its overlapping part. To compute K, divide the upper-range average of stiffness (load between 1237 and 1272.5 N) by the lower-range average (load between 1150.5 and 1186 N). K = 1.28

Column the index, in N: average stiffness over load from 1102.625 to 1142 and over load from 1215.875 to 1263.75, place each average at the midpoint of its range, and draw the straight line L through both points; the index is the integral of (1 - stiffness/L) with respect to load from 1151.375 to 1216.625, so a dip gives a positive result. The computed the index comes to 5.8 N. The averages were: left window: 33.1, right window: 37.3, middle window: 32.2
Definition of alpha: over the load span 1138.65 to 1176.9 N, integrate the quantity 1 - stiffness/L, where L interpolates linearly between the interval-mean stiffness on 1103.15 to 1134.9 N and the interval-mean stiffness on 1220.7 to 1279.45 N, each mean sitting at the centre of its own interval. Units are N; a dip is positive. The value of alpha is 6.5 N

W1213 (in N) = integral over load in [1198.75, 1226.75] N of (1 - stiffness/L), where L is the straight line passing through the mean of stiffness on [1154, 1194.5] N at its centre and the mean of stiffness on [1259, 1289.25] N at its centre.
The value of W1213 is -3.08 N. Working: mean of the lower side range 30.7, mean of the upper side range 37.6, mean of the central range 37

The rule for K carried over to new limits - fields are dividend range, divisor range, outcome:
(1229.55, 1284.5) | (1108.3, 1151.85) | 1.16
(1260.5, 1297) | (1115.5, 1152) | 1.18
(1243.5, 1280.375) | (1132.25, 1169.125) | 1.33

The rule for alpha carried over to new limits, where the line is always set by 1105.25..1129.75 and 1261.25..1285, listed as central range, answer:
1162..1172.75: 1.0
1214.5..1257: -0.6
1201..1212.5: -0.3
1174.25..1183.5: 0.0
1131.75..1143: 0.4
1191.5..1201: 0.5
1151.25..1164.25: 4.5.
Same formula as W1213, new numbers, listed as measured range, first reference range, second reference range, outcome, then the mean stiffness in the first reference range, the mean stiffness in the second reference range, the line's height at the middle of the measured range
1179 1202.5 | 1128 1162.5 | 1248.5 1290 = -1.7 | 28.3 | 37.6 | 31.7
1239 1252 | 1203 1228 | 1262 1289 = 0.3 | 37.4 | 37.5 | 37.4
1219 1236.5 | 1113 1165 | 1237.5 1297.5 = -1.2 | 29.5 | 37.3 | 34.9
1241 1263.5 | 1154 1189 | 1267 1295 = -1.3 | 30.4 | 37.2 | 35.4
